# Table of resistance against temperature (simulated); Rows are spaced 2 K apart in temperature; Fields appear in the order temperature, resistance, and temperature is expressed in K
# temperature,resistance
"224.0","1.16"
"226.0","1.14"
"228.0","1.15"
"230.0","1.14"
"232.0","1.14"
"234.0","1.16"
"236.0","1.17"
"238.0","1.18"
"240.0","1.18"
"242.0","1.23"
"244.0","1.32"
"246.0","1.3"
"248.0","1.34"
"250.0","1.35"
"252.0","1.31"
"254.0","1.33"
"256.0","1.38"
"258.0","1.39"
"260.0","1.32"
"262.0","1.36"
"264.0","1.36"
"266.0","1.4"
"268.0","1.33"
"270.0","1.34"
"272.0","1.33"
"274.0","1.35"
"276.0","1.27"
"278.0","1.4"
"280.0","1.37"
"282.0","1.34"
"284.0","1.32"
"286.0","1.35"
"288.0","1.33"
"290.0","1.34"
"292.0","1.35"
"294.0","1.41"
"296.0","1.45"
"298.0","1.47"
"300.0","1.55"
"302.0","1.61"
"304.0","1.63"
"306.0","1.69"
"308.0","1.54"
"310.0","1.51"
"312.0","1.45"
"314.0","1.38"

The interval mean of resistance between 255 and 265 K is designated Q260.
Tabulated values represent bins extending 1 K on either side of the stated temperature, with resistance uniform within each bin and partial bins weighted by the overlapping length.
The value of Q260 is 1.36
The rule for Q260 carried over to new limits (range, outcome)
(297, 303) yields 1.54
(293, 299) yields 1.44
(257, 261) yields 1.35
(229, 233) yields 1.14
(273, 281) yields 1.35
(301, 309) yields 1.62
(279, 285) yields 1.34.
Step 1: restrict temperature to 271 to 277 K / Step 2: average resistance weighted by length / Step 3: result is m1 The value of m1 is 1.32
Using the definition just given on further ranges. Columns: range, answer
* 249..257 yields 1.34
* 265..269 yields 1.36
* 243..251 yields 1.33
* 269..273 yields 1.33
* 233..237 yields 1.17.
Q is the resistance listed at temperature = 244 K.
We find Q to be 1.32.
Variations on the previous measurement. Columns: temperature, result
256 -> 1.38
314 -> 1.38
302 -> 1.61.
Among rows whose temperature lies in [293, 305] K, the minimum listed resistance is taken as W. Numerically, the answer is 1.41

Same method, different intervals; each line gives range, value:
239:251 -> 1.18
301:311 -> 1.51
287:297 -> 1.33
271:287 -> 1.27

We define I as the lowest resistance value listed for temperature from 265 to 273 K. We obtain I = 1.33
